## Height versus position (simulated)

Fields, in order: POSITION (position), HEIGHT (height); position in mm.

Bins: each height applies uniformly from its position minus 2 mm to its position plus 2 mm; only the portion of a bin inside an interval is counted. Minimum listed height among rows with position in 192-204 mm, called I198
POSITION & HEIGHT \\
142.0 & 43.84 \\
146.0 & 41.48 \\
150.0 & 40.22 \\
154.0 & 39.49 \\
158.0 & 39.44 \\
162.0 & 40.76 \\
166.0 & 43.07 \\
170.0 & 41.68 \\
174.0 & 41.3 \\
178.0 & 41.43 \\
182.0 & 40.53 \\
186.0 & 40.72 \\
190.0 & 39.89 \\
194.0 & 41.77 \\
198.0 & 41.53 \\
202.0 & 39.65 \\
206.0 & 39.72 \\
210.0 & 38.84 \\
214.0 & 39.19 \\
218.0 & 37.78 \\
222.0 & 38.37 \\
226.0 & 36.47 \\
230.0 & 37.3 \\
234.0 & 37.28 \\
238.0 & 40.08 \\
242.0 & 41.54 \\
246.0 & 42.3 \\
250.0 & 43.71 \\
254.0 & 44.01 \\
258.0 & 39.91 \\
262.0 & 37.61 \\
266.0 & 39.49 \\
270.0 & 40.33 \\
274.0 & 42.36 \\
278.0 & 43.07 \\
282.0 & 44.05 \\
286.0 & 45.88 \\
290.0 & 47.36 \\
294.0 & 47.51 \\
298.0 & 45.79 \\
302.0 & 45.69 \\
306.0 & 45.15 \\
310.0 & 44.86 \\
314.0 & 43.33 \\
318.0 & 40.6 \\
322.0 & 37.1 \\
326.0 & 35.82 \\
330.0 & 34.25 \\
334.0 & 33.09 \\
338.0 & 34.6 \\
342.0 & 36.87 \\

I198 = 39.65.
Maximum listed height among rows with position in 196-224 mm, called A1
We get 41.53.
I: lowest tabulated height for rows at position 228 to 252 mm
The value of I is 37.28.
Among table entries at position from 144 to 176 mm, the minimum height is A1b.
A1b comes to 39.44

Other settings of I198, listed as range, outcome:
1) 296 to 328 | 35.82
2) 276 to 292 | 43.07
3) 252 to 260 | 39.91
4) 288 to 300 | 45.79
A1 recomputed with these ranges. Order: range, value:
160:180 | 43.07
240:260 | 44.01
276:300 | 47.51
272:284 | 44.05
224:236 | 37.3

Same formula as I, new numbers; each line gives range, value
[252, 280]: 37.61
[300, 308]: 45.15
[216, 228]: 36.47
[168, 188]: 40.53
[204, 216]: 38.84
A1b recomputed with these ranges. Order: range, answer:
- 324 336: 33.09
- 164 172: 41.68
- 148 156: 39.49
